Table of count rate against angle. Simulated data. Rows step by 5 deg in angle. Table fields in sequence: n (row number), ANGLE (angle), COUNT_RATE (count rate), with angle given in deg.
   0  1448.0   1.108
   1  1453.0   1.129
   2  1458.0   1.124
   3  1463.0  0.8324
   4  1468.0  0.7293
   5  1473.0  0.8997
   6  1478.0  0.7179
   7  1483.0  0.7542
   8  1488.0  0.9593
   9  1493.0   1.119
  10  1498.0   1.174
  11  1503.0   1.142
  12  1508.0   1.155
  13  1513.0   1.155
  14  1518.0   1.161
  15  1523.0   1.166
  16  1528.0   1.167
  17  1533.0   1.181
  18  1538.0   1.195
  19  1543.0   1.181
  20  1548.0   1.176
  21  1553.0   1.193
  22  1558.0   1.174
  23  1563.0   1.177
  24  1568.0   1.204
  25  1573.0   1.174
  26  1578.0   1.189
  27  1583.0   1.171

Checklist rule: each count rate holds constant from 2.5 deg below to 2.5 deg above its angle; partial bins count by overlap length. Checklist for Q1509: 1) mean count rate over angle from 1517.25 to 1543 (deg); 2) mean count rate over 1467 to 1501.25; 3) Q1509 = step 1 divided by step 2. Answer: 1.3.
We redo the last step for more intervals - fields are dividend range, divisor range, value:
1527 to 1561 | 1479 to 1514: 1.13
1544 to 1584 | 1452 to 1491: 1.33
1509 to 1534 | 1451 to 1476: 1.25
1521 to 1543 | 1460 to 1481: 1.47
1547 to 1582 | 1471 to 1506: 1.22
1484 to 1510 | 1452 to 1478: 1.20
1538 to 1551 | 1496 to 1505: 1.02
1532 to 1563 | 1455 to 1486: 1.39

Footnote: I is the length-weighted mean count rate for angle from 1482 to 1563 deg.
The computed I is 1.14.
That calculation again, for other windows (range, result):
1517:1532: 1.17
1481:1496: 0.958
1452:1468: 0.972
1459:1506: 0.934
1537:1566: 1.18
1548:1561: 1.18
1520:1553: 1.18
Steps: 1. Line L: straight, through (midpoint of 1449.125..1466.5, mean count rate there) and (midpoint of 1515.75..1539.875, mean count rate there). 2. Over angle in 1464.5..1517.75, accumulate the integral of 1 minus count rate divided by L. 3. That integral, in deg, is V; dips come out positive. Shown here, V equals 5.4 deg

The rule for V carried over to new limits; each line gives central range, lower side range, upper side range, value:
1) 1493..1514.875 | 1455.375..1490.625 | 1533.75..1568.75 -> -3.6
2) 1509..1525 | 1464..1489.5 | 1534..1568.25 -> -2.4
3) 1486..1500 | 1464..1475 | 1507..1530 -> -1.5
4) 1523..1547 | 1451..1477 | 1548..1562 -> -1.2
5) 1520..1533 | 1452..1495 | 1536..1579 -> -1.0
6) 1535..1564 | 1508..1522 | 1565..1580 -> -0.2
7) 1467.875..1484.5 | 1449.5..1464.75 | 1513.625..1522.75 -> 4.6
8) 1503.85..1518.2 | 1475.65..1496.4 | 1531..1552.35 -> -1.8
